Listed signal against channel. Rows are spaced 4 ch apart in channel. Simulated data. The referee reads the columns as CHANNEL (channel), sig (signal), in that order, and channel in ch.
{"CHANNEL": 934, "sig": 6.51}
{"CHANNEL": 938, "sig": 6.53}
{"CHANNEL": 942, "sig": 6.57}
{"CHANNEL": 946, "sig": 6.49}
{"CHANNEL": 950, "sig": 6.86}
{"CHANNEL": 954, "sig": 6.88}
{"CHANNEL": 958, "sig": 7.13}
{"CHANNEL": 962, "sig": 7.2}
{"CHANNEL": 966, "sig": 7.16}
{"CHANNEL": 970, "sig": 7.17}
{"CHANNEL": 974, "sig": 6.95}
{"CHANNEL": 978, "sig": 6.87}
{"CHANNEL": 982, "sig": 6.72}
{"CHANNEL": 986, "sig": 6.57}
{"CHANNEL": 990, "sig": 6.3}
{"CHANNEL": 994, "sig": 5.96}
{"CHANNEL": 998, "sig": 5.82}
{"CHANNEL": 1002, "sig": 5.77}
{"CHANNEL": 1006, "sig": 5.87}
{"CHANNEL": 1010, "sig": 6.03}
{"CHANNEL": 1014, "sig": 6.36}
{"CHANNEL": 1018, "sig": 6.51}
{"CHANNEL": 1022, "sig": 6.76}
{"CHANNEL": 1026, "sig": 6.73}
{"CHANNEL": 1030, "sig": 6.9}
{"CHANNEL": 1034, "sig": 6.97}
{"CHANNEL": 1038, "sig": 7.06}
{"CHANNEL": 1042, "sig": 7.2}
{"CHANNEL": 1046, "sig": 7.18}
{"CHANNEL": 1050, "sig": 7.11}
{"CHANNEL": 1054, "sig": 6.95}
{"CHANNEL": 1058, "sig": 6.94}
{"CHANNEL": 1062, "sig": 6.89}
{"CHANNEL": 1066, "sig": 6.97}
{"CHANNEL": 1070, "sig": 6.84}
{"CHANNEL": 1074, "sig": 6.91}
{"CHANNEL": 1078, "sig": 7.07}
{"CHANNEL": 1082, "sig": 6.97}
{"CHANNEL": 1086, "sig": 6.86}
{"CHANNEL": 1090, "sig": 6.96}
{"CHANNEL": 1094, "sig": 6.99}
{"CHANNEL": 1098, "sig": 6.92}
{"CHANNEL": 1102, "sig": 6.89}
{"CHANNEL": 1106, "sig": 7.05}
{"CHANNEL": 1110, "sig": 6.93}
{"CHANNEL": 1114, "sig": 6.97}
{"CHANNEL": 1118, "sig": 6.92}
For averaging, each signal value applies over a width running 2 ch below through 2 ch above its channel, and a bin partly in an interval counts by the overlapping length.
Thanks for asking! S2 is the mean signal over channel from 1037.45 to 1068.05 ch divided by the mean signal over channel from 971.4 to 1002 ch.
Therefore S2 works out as 1.10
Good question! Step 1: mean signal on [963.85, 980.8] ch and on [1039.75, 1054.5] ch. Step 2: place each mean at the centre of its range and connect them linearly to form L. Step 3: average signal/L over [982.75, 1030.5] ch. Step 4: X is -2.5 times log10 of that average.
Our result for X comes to 0.13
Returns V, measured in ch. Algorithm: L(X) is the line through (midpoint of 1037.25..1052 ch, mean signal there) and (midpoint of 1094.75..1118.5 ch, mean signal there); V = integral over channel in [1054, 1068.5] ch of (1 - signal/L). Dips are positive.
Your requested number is 0.3 ch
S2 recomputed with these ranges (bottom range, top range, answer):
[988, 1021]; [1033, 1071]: 1.15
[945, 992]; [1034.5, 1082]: 1.02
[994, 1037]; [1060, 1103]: 1.09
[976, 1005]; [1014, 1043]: 1.09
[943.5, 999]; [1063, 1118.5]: 1.03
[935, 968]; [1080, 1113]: 1.02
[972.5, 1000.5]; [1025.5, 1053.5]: 1.09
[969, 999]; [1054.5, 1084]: 1.06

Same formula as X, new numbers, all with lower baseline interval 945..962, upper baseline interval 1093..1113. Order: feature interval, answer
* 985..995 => 0.105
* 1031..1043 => -0.019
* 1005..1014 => 0.146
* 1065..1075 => 0.007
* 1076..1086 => -0.006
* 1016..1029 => 0.039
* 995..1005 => 0.188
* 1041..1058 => -0.023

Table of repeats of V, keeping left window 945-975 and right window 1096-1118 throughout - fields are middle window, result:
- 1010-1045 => 1.0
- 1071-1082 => 0.0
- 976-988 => 0.5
